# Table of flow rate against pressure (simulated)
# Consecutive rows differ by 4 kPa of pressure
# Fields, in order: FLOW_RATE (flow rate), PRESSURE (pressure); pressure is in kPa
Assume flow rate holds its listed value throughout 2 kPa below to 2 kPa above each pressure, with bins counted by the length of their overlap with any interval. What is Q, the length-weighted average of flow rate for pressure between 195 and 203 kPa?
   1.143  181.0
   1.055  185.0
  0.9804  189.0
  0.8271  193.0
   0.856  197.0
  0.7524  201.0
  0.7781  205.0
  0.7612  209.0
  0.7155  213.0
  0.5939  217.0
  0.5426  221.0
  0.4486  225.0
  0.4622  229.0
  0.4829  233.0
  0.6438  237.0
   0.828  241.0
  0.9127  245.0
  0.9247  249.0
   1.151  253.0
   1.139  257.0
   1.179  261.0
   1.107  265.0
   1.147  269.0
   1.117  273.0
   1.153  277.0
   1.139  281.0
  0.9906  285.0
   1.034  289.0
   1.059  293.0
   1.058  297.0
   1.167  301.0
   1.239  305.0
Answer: 0.804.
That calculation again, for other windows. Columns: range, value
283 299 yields 1.04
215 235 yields 0.506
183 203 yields 0.894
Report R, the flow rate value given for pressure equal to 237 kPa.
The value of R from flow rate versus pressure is 0.6438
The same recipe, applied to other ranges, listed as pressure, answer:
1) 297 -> 1.058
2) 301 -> 1.167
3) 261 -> 1.179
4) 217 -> 0.5939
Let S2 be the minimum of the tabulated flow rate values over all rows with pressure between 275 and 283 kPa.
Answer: 1.139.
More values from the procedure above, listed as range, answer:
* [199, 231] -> 0.4486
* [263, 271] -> 1.107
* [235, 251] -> 0.6438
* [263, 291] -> 0.9906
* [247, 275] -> 0.9247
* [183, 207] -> 0.7524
